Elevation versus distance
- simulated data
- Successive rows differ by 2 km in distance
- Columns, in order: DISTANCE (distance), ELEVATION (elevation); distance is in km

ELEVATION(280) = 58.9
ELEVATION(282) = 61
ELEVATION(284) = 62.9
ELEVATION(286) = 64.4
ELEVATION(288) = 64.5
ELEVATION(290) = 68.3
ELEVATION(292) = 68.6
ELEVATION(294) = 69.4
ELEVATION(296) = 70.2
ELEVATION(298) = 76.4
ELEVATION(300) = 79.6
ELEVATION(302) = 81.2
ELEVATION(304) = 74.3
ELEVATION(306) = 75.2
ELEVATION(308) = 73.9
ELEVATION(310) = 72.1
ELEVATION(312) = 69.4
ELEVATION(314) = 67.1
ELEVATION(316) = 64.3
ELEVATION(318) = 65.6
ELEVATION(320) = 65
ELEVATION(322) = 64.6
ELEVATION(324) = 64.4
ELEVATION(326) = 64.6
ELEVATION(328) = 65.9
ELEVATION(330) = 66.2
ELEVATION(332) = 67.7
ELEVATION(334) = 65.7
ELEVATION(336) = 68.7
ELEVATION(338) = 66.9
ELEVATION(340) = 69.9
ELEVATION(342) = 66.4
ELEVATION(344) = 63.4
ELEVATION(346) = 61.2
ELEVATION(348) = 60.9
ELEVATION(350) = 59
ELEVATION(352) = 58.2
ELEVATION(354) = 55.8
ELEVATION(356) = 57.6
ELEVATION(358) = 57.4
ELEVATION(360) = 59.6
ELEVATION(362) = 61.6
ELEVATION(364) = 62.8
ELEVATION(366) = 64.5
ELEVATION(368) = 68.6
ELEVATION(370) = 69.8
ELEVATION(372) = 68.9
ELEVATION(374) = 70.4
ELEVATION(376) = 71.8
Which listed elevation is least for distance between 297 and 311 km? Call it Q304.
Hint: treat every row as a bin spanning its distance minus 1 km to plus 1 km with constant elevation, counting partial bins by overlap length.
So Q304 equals 72.1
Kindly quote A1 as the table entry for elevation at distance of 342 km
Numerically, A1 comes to 66.4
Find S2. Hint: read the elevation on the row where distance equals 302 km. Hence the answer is 81.2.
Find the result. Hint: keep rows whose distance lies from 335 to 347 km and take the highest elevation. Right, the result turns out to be 69.9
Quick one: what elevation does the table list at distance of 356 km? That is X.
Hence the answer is 57.6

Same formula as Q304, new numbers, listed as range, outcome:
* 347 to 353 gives 58.2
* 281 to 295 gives 61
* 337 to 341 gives 66.9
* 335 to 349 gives 60.9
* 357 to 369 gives 57.4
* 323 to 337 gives 64.4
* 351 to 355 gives 55.8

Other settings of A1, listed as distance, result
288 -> 64.5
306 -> 75.2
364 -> 62.8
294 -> 69.4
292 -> 68.6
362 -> 61.6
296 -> 70.2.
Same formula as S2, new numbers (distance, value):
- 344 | 63.4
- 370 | 69.8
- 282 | 61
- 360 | 59.6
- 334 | 65.7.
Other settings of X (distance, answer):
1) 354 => 55.8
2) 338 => 66.9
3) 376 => 71.8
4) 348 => 60.9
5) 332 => 67.7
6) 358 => 57.4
